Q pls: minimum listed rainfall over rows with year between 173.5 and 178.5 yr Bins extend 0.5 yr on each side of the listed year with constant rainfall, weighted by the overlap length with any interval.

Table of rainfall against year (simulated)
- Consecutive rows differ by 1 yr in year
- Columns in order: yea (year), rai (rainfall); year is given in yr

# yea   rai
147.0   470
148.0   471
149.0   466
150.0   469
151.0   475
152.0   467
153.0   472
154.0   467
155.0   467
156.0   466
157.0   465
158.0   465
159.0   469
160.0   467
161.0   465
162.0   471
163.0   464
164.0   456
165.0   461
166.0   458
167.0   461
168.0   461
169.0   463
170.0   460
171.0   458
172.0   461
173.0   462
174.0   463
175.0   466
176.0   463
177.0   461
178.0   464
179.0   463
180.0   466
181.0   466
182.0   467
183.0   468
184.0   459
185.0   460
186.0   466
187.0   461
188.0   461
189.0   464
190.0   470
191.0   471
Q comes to 461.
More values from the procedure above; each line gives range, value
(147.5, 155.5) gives 466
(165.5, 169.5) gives 458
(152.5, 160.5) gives 465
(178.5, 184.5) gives 459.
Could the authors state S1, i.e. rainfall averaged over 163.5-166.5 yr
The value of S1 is 458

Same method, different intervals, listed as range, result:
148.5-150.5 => 468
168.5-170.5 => 462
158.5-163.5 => 467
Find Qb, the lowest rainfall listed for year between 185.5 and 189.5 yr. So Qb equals 461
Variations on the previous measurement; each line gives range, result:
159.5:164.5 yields 456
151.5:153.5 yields 467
